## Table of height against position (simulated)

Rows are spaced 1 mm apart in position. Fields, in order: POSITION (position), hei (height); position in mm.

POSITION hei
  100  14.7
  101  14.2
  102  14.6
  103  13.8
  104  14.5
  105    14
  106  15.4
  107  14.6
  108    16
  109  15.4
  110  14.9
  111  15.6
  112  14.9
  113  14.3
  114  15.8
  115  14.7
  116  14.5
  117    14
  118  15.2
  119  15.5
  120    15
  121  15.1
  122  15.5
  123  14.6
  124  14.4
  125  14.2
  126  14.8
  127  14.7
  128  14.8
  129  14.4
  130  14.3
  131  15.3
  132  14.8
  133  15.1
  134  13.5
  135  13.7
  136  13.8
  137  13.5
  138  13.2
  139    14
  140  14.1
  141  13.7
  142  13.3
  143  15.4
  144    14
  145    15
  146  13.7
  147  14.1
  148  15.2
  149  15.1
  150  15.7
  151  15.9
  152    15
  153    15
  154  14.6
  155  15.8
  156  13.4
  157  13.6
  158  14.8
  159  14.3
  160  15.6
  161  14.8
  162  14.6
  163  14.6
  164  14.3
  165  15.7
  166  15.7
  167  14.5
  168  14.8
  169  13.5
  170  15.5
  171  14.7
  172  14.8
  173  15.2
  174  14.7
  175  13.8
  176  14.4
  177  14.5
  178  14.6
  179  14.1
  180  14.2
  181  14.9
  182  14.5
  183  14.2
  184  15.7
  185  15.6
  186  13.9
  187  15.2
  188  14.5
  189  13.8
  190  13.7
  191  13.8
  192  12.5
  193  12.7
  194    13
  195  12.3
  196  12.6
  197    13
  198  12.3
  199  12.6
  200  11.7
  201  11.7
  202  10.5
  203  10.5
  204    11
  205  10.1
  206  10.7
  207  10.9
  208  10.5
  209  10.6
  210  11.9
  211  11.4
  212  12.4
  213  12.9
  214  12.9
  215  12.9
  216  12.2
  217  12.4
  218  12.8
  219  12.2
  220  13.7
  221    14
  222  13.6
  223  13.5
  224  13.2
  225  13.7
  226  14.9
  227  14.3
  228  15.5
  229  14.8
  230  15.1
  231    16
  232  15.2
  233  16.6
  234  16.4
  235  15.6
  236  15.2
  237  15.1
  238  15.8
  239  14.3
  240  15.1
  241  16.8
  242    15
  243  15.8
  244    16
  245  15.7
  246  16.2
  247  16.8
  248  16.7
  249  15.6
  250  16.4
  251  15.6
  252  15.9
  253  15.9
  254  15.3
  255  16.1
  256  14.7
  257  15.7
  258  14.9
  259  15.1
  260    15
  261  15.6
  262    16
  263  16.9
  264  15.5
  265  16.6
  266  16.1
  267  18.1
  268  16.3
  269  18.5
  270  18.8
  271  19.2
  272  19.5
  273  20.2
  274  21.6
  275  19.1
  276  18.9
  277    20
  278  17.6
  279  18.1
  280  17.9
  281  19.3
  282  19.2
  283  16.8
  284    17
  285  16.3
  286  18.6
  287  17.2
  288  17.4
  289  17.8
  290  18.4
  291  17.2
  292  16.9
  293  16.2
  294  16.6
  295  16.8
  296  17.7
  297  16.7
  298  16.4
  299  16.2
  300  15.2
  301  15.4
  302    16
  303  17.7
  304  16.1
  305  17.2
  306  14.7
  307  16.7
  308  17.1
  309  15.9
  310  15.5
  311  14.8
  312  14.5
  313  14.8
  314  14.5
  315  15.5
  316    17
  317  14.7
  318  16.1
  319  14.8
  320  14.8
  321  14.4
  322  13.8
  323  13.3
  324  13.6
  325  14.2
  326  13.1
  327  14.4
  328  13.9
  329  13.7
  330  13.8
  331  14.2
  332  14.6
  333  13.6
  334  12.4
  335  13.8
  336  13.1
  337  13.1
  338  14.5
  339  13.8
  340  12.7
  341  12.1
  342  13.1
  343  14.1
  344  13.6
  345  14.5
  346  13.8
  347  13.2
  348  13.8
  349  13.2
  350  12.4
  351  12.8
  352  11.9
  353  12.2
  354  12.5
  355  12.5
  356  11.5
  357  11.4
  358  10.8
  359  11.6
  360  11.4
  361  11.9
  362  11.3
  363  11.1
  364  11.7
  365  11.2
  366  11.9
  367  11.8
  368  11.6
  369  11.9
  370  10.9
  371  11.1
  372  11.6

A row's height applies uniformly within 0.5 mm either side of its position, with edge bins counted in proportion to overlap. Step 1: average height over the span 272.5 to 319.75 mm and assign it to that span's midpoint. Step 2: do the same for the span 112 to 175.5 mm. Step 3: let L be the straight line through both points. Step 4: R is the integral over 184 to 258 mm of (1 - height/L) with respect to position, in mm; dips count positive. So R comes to 8.8 mm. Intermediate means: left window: 14.6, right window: 16.9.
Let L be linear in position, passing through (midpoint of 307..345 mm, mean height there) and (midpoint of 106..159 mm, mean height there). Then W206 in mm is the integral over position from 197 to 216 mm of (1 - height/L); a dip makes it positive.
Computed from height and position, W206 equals 3.8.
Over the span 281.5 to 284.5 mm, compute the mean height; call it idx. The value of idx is 17.7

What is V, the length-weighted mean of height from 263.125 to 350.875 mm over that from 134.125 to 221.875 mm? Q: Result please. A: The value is 1.2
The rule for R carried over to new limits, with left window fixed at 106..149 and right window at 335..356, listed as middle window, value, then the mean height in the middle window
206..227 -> 2.1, 12.6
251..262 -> -1.4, 15.5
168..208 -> 2.4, 13.4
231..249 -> -2.5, 15.8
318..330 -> -0.7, 14.1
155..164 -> -0.1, 14.5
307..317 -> -1.6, 15.5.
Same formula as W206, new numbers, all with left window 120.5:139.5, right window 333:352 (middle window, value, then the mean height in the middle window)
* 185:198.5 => 0.64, 13.4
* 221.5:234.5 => -0.88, 14.8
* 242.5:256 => -2.12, 16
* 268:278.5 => -4.25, 19.2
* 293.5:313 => -3.79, 16.1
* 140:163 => -0.57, 14.7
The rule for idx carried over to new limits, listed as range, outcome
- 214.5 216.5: 12.6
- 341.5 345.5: 13.8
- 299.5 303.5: 16.1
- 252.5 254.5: 15.6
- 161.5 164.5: 14.5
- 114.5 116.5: 14.6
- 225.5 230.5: 14.9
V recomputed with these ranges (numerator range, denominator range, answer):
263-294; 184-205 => 1.40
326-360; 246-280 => 0.77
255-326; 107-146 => 1.14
